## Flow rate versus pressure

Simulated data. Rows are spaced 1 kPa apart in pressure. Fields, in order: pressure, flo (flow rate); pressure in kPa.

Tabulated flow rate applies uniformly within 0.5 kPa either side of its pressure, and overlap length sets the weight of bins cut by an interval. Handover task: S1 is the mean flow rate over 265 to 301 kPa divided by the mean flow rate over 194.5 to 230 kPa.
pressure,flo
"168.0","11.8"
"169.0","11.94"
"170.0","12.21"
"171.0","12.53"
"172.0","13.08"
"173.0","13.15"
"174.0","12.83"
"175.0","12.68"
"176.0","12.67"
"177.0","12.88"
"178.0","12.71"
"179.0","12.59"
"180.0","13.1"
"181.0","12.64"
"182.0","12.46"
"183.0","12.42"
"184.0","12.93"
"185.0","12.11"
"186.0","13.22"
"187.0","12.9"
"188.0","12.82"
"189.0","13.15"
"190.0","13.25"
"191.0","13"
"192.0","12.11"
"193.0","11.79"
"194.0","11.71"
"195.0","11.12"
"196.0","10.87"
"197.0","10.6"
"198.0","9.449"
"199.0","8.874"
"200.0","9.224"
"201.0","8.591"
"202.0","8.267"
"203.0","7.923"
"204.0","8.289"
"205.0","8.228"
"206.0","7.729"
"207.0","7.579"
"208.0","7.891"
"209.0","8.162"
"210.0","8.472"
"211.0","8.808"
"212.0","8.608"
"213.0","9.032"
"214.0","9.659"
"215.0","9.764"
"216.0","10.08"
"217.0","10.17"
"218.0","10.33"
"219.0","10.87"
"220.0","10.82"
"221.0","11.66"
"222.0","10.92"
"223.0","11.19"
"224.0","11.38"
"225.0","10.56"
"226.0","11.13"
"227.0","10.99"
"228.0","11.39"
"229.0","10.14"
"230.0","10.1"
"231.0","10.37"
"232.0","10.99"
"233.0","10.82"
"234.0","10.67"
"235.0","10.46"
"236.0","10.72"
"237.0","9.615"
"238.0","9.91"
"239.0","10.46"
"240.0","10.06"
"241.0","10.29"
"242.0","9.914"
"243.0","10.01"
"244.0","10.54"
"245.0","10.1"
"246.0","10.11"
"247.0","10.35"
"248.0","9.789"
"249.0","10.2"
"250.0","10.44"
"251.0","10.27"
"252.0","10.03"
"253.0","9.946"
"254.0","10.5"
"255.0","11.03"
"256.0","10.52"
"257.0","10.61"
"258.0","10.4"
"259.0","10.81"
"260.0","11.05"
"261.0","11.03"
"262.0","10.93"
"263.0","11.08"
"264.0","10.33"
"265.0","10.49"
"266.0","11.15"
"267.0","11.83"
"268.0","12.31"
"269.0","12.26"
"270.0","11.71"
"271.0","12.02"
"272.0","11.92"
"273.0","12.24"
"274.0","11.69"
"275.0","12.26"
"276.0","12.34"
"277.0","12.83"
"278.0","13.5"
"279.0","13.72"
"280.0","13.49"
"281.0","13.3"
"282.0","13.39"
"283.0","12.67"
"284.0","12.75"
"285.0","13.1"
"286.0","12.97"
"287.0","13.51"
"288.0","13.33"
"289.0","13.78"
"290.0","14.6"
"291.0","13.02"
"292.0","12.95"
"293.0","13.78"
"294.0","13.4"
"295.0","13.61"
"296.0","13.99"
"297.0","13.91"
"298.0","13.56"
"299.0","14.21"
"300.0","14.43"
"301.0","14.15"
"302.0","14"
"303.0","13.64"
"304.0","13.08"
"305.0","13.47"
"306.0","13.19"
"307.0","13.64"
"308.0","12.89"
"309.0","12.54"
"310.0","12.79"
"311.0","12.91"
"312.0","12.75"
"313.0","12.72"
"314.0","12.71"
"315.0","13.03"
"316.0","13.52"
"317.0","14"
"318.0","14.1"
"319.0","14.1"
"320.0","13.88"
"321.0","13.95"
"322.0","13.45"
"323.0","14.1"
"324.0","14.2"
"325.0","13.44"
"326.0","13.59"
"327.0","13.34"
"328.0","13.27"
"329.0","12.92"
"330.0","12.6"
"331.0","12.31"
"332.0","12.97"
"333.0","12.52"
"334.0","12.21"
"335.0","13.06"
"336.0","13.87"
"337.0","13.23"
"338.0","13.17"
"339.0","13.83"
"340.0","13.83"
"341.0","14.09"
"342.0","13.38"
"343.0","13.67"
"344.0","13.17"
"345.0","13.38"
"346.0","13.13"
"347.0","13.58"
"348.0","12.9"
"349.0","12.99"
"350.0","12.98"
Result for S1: 1.34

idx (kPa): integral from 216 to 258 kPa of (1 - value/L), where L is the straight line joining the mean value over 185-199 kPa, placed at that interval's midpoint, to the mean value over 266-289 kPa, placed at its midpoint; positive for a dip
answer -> 6.2 kPa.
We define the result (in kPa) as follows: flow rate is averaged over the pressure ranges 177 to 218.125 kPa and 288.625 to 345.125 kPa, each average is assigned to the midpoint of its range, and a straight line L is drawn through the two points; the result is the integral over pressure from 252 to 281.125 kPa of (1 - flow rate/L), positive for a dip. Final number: 1.6 kPa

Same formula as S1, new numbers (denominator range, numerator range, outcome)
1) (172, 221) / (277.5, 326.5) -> 1.24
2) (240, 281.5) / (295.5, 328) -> 1.21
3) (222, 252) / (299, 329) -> 1.29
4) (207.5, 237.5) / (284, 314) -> 1.32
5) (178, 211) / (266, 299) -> 1.21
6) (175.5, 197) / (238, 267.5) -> 0.84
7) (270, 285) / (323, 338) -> 1.03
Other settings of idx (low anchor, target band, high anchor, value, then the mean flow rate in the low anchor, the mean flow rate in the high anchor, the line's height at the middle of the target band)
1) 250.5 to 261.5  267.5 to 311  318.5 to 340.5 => -4.91 kPa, 10.6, 13.4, 11.8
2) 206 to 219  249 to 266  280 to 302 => 1.52 kPa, 9.07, 13.6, 11.6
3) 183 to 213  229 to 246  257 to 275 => 0.95 kPa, 10.3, 11.4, 10.9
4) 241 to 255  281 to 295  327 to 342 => -2.14 kPa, 10.2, 13.1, 11.6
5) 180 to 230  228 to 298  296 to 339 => 2.63 kPa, 10.5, 13.4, 12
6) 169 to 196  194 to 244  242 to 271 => 7.49 kPa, 12.6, 10.7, 11.7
